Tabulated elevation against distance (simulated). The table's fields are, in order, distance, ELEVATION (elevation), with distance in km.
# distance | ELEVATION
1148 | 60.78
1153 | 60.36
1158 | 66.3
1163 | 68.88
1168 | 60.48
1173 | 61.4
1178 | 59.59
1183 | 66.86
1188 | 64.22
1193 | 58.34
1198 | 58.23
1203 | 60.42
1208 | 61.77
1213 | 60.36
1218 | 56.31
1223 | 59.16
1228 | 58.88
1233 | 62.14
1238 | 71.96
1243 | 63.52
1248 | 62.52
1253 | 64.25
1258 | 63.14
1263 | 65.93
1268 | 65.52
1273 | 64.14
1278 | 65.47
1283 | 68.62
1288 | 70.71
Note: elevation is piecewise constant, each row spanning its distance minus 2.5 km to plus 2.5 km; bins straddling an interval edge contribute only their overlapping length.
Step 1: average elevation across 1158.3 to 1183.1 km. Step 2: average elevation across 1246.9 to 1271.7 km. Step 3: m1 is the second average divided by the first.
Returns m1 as 1.02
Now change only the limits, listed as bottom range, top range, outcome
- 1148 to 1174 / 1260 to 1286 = 1.04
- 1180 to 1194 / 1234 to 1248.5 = 1.04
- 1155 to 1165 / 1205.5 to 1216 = 0.91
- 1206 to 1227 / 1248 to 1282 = 1.09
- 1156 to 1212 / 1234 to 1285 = 1.05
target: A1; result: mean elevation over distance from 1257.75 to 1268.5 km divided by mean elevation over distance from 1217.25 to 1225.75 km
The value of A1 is 1.12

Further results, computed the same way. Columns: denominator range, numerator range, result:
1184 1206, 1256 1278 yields 1.07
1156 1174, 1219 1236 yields 0.93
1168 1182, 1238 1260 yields 1.05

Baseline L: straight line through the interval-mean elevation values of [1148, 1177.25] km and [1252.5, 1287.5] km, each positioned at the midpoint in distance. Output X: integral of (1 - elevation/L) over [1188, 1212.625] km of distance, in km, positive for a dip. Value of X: 1.4 km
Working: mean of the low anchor 63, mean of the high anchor 65.7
